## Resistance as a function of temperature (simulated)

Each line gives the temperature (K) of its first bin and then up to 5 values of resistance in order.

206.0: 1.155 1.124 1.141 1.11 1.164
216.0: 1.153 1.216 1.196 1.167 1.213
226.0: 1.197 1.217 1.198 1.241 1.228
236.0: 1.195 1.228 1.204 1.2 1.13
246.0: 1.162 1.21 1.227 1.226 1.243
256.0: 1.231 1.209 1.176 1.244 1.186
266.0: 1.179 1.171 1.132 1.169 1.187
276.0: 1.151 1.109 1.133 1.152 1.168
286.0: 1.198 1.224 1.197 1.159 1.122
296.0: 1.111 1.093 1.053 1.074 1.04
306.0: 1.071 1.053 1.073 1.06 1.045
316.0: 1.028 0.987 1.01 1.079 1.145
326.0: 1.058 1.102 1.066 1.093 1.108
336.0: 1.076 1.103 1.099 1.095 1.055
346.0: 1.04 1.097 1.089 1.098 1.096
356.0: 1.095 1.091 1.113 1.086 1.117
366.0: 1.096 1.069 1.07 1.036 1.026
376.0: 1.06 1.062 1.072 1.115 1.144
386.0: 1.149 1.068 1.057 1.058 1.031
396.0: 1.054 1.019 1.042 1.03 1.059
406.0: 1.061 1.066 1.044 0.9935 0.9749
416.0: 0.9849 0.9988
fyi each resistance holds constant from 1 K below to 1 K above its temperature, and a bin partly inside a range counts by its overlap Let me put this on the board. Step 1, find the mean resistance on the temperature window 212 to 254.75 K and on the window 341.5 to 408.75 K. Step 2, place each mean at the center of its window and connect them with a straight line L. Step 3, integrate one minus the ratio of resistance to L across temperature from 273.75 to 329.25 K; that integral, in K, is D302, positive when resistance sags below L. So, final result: 1.81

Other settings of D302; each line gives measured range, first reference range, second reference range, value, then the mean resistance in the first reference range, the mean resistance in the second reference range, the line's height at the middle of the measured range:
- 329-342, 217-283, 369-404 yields 0.2 K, 1.19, 1.06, 1.11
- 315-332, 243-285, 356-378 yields 0.9 K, 1.18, 1.08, 1.12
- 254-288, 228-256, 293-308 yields -1.0 K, 1.21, 1.08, 1.14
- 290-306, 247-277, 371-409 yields 0.8 K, 1.2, 1.06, 1.16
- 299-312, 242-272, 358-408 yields 1.0 K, 1.19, 1.07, 1.15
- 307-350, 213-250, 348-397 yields 1.8 K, 1.2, 1.08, 1.12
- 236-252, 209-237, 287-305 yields -0.4 K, 1.19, 1.12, 1.17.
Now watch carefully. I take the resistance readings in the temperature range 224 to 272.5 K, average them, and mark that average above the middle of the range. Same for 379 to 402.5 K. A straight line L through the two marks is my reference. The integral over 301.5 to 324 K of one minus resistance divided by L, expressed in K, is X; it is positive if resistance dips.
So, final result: 1.8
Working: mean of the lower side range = 1.2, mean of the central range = 1.05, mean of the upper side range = 1.07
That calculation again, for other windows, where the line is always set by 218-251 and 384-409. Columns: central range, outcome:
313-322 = 0.8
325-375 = 0.8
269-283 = 0.2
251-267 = -0.4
